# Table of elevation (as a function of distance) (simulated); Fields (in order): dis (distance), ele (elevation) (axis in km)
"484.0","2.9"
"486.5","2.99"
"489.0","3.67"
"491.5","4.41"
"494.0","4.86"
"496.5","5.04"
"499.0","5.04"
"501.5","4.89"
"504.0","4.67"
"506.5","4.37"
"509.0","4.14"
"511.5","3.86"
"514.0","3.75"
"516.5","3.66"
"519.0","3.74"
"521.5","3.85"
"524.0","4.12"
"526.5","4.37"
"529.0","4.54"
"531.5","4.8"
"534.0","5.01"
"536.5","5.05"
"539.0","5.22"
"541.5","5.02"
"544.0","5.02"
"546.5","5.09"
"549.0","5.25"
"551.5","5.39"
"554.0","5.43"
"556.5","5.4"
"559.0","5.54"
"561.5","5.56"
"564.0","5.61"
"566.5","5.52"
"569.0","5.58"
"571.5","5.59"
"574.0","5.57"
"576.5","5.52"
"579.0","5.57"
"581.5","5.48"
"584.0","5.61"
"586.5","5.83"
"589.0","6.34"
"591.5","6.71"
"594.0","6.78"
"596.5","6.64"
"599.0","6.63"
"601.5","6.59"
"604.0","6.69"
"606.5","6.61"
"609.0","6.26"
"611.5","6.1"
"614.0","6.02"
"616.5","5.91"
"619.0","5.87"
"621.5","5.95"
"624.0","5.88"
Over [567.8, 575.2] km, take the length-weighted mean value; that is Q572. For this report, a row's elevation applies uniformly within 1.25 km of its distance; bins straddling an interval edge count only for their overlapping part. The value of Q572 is 5.58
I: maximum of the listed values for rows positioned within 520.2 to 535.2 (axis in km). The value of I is 5.01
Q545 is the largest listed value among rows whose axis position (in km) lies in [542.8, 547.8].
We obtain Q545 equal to 5.09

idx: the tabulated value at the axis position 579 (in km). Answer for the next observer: 5.57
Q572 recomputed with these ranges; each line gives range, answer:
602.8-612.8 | 6.41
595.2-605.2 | 6.64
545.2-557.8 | 5.31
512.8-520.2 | 3.72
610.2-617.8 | 6.01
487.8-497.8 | 4.5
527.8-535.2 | 4.78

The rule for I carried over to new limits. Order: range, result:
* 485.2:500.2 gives 5.04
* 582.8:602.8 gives 6.78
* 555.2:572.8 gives 5.61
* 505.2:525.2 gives 4.37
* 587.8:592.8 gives 6.71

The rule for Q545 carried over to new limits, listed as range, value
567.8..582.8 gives 5.59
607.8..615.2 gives 6.26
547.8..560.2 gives 5.54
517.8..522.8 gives 3.85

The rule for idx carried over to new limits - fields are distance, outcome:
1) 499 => 5.04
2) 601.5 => 6.59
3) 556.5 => 5.4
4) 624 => 5.88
